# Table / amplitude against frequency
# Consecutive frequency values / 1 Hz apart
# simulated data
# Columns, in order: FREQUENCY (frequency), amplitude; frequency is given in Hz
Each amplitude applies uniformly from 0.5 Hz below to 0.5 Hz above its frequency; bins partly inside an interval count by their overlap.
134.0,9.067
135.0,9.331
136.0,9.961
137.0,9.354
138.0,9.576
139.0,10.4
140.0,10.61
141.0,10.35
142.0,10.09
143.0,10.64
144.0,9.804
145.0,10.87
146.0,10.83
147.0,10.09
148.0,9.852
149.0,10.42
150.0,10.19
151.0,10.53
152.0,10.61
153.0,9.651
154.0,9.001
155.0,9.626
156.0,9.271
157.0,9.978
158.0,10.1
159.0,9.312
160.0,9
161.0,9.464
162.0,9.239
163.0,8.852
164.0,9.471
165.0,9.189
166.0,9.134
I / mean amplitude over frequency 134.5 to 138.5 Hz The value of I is 9.56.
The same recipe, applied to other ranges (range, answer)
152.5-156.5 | 9.39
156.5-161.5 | 9.57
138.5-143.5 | 10.4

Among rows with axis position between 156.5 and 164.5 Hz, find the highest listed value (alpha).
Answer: 10.1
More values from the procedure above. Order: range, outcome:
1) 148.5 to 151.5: 10.53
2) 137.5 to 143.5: 10.64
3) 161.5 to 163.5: 9.239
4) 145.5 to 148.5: 10.83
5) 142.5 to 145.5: 10.87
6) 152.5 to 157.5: 9.978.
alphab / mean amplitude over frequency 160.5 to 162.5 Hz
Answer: 9.35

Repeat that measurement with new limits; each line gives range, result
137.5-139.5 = 9.99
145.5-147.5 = 10.5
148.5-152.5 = 10.4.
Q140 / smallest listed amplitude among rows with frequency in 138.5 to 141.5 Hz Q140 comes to 10.35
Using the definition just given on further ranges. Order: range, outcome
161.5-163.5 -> 8.852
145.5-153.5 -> 9.651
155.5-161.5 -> 9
